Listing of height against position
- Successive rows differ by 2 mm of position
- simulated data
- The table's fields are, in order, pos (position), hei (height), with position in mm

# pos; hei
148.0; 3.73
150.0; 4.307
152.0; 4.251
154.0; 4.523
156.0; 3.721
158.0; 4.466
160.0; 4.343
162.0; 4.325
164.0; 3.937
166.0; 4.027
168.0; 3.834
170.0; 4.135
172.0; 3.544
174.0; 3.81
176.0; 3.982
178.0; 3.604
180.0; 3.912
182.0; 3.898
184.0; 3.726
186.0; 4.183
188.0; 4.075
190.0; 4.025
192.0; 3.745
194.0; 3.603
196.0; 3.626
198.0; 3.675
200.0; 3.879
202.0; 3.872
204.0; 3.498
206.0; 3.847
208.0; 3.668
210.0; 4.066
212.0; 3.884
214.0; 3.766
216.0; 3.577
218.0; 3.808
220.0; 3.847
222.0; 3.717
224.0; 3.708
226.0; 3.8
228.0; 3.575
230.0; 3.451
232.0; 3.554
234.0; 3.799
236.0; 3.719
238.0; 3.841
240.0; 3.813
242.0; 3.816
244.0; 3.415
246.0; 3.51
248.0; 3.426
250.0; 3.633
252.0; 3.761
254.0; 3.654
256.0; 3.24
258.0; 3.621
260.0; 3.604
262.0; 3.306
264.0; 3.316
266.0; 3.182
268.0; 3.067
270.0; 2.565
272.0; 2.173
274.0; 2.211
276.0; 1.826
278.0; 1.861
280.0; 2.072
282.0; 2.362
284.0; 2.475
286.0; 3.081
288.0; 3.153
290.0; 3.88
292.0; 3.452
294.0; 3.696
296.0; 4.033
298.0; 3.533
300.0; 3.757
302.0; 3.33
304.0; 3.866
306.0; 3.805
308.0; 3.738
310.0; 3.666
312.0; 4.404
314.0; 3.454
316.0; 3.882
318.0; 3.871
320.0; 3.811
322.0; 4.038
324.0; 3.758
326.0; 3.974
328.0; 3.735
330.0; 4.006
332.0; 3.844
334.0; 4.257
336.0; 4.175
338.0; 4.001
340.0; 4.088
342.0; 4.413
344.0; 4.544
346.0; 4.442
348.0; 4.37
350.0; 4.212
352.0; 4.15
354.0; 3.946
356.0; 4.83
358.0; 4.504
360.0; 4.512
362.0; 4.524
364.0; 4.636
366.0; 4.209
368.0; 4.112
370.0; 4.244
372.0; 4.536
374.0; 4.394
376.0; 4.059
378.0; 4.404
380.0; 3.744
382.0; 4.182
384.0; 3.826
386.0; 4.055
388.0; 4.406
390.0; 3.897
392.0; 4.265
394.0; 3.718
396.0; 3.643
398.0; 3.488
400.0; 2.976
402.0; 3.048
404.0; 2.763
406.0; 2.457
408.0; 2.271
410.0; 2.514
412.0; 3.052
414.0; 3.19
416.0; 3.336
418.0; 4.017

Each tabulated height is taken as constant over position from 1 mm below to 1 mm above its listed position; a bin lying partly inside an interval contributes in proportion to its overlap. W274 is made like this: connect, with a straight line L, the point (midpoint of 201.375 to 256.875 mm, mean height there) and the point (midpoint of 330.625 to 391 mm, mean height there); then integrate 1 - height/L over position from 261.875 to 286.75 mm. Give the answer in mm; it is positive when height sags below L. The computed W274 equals 8.5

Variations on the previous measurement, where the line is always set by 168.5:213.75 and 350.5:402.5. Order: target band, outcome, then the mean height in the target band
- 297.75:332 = 1.72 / 3.81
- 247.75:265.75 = 1.96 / 3.5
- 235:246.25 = 0.59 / 3.7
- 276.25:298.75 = 5.46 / 3.01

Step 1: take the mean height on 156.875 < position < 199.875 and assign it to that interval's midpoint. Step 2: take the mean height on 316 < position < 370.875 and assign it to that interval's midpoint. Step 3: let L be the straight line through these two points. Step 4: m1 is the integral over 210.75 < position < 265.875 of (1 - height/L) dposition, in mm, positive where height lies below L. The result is 5.3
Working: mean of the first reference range 3.93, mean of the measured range 3.63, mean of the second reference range 4.19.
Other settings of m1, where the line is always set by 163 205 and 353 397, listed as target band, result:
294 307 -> 1.1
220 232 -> 0.8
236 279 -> 8.5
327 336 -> 0.3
